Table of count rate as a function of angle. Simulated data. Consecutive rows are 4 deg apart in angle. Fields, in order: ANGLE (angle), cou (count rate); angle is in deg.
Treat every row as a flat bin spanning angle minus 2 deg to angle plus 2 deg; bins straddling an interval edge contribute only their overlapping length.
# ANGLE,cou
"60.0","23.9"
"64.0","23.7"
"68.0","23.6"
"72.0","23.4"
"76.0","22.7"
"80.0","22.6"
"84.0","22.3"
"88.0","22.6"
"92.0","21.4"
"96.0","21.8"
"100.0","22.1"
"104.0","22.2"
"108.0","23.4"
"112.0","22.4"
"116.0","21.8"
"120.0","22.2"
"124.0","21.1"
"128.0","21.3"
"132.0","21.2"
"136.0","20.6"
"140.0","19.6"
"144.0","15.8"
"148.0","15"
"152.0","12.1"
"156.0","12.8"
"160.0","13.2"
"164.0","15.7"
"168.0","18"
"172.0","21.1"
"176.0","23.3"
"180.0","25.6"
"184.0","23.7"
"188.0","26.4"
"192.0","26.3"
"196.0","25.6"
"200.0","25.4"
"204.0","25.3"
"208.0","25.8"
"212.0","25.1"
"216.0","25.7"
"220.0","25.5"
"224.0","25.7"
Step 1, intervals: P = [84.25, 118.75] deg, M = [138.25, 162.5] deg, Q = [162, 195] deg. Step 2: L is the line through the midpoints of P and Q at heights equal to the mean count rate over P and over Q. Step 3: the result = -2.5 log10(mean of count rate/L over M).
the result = 0.46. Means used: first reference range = 22.2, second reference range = 22.6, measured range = 14.7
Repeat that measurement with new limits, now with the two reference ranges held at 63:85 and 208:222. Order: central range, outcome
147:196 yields 0.246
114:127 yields 0.104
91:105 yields 0.076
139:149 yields 0.405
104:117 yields 0.054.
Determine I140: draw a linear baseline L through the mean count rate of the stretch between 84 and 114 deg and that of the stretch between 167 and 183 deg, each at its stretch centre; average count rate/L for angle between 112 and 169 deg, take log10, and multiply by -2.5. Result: 0.23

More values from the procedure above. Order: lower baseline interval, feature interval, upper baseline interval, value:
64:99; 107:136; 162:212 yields 0.06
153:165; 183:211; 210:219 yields -0.18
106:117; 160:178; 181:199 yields 0.30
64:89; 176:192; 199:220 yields -0.01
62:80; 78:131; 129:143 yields -0.02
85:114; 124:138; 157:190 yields 0.03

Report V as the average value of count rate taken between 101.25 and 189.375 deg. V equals 19.9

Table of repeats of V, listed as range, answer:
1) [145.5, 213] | 21.1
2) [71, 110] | 22.4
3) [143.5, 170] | 14.6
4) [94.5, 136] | 21.9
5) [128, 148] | 19.1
